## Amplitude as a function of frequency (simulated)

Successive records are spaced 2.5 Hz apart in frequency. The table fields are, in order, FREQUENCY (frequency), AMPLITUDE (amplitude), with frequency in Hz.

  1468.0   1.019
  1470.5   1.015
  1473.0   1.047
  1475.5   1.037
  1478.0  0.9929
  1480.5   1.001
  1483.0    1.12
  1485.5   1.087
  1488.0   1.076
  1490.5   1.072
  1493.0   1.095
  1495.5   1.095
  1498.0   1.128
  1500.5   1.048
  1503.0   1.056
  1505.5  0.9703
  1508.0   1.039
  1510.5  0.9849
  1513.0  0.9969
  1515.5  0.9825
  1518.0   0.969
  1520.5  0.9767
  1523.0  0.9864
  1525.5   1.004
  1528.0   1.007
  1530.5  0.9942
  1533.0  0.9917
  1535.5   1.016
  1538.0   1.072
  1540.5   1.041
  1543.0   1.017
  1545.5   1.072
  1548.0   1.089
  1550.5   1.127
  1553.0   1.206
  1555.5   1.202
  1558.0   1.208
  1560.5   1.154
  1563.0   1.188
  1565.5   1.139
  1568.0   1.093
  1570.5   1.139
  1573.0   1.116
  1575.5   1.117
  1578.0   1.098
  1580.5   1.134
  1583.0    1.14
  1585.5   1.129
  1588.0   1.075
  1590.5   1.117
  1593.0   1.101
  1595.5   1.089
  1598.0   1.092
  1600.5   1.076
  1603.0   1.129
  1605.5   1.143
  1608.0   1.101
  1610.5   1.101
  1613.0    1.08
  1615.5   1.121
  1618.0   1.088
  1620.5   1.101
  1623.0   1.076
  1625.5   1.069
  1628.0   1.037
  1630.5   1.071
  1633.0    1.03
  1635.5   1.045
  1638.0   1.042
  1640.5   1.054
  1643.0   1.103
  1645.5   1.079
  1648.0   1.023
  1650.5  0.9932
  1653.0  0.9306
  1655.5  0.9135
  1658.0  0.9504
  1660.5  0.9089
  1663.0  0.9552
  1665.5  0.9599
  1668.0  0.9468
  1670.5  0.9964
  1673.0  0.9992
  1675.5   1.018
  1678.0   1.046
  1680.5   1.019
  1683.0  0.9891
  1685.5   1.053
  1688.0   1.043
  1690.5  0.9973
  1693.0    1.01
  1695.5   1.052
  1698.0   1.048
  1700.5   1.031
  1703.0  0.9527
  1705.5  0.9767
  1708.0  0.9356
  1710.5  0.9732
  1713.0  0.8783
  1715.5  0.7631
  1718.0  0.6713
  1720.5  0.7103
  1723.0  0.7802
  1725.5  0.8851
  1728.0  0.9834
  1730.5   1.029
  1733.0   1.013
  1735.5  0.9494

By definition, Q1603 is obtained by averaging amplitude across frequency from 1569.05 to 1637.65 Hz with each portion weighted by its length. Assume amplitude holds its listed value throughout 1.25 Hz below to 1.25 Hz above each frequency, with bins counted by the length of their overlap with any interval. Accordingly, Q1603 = 1.1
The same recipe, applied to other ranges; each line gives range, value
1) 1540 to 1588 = 1.13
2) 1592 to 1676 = 1.04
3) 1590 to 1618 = 1.1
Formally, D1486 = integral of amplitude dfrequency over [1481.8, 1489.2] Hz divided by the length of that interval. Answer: 1.09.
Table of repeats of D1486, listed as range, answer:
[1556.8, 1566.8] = 1.17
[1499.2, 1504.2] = 1.05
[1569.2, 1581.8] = 1.12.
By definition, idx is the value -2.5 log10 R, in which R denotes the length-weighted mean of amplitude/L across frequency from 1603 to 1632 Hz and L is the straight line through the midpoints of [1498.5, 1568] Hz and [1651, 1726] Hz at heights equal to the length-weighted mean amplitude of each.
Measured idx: -0.10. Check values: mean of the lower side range 1.06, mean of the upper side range 0.948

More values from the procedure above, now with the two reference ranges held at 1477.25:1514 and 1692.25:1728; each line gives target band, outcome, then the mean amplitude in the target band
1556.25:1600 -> -0.13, 1.13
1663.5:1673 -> -0.04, 0.971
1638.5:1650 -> -0.12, 1.06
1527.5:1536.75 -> 0.03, 1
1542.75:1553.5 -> -0.09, 1.1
